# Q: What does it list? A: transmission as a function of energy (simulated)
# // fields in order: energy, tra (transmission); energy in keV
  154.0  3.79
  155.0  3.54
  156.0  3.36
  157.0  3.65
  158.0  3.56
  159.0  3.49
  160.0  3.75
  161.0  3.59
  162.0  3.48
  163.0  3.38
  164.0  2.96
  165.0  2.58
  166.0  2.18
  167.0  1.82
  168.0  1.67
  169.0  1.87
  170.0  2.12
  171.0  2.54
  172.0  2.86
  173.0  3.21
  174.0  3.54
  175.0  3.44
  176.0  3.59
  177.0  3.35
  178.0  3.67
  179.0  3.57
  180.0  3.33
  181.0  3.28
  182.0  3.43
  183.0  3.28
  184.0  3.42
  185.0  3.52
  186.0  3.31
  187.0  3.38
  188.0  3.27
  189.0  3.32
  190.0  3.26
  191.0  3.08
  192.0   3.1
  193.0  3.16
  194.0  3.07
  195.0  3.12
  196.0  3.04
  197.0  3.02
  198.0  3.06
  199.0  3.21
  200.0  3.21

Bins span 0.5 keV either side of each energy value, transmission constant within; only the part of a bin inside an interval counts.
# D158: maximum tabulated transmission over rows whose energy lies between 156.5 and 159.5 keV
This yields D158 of 3.65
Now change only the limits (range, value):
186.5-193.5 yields 3.38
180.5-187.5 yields 3.52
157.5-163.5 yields 3.75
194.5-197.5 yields 3.12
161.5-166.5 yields 3.48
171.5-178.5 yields 3.67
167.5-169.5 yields 1.87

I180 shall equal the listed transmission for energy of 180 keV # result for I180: 3.33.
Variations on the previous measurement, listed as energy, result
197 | 3.02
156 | 3.36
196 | 3.04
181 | 3.28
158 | 3.56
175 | 3.44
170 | 2.12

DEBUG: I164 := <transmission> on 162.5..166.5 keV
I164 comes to 2.77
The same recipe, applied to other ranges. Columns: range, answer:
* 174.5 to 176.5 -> 3.51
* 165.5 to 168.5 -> 1.89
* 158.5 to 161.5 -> 3.61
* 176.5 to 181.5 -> 3.44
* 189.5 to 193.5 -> 3.15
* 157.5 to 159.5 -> 3.53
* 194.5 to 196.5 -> 3.08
